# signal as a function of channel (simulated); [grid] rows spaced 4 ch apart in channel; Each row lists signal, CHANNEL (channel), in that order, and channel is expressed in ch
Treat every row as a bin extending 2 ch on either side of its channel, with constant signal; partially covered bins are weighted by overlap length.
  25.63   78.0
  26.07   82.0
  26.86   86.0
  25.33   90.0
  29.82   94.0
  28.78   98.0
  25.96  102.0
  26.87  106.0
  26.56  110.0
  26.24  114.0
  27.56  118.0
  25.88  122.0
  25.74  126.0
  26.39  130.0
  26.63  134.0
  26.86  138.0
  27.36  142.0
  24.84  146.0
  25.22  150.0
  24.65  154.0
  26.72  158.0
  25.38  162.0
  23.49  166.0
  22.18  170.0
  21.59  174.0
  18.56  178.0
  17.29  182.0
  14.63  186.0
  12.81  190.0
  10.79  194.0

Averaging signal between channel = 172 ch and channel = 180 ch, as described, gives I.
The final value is 20.1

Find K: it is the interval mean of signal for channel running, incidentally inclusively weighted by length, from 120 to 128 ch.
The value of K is 25.8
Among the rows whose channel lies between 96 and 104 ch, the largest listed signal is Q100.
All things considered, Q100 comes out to 28.78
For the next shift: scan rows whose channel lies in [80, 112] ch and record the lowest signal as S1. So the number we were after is 25.33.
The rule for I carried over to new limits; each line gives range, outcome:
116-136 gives 26.4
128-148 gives 26.4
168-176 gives 21.9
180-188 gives 16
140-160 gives 25.8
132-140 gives 26.7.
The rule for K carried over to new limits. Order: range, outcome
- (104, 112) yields 26.7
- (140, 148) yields 26.1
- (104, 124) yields 26.6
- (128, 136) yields 26.5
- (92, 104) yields 28.2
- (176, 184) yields 17.9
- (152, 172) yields 24.5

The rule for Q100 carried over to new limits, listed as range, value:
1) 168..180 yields 22.18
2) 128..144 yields 27.36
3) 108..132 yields 27.56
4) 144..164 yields 26.72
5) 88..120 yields 29.82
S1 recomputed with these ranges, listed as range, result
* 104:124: 25.88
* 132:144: 26.63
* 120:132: 25.74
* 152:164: 24.65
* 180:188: 14.63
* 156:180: 18.56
